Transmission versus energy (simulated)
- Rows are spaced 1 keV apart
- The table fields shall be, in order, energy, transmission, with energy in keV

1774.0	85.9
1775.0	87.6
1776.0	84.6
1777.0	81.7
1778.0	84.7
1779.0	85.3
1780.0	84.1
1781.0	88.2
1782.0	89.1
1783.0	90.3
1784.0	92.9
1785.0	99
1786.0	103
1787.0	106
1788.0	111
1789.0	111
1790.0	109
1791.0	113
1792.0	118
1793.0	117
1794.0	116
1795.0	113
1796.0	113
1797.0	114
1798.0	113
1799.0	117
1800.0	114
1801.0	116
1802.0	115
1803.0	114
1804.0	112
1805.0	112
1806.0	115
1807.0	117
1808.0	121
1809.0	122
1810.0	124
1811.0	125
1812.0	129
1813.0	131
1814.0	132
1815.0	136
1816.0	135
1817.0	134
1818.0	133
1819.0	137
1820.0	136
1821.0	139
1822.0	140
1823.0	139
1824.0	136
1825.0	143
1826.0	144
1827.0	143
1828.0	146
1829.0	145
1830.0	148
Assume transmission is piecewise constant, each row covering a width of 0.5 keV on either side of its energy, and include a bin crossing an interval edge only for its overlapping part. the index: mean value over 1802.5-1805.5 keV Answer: 113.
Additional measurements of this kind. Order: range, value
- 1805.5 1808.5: 118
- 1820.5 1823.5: 139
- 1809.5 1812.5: 126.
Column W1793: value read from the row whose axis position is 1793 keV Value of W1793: 117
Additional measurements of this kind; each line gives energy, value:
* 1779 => 85.3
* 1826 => 144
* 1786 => 103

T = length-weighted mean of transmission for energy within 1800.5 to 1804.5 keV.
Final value 114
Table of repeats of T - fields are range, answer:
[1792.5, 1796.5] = 115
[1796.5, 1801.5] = 115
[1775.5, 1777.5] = 83.2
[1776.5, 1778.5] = 83.2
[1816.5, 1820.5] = 135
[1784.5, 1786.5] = 101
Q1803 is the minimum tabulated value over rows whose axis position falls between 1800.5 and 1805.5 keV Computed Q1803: 112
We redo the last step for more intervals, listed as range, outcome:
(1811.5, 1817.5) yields 129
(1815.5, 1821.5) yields 133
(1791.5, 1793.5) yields 117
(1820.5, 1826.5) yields 136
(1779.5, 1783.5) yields 84.1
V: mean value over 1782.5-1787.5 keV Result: 98.2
